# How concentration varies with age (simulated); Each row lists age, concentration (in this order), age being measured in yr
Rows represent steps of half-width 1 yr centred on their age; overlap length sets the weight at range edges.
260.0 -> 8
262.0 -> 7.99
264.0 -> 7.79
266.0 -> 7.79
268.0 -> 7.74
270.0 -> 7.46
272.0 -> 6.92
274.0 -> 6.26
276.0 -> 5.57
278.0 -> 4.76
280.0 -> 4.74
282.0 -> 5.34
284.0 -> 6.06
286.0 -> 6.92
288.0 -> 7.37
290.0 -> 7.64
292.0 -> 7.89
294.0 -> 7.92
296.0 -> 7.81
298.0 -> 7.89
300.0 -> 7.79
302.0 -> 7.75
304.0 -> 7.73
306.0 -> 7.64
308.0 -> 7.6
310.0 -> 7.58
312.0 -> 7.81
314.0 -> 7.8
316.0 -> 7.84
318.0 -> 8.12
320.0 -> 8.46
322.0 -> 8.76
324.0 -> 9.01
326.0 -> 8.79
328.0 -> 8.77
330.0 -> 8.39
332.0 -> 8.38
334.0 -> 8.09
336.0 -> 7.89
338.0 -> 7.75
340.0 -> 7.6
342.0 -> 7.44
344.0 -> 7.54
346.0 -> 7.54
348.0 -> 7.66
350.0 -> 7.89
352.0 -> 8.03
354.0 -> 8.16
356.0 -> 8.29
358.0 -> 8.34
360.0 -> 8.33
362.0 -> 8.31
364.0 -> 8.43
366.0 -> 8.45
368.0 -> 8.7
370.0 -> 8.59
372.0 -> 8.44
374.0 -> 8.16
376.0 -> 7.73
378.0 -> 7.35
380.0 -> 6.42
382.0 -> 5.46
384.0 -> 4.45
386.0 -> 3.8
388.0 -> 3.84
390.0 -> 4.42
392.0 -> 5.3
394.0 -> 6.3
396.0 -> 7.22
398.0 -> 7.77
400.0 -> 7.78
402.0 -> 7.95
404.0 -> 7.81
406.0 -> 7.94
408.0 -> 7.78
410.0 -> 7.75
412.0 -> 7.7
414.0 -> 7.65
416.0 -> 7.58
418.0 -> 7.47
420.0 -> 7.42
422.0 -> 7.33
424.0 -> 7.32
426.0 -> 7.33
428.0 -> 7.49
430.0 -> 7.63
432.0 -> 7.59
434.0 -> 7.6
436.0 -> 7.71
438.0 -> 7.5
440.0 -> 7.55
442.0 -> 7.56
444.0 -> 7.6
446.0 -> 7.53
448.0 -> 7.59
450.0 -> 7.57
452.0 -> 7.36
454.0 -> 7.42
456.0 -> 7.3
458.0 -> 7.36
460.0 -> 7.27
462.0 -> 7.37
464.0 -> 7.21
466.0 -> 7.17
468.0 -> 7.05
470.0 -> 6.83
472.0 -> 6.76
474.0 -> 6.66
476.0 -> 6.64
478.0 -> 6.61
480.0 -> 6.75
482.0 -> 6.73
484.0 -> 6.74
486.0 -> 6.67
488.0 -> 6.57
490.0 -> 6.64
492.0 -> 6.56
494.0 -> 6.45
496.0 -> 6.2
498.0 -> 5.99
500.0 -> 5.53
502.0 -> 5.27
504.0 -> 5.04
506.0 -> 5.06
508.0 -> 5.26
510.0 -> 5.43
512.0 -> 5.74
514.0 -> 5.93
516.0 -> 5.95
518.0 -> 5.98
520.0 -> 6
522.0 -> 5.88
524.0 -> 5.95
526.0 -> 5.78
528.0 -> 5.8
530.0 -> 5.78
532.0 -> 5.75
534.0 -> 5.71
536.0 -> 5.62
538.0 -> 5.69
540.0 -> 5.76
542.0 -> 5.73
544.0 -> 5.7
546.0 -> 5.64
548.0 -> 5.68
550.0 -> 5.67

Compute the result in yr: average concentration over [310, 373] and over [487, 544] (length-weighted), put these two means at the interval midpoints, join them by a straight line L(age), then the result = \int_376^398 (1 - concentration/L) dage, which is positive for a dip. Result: 5.51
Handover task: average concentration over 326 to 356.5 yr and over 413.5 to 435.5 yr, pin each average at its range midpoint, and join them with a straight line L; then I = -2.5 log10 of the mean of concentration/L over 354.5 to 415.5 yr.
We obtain 0.07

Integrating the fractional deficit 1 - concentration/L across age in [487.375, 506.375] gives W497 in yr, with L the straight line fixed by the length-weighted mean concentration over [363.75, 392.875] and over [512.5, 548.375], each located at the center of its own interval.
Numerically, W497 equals 0.1 yr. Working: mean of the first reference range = 6.6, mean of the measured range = 5.95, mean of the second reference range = 5.8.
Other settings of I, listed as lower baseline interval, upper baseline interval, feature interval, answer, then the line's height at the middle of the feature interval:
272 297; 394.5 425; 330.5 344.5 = -0.125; 6.99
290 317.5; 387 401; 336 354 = -0.106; 7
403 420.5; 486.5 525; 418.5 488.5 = -0.054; 6.88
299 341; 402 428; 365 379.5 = -0.045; 7.81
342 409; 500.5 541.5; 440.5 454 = -0.162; 6.49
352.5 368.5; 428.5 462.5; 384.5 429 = 0.139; 7.89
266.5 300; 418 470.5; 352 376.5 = -0.171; 7.12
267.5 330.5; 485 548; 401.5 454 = -0.169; 6.49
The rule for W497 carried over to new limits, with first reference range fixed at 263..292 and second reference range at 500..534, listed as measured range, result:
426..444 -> -4.7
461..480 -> -3.4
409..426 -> -4.1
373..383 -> -1.3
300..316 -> -2.9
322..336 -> -4.6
